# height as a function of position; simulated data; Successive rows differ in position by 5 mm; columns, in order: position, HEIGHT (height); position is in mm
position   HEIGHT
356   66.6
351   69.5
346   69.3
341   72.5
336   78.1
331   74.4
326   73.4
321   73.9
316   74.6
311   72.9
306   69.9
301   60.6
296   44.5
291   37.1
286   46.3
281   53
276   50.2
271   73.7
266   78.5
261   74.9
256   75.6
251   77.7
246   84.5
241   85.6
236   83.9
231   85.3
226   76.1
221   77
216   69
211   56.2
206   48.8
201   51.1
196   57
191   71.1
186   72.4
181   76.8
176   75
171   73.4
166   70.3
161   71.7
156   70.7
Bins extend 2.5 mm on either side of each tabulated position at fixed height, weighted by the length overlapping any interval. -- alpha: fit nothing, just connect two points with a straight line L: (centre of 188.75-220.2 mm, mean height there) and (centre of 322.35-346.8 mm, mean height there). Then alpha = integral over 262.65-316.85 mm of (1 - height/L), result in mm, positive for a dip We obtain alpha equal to 7.11 mm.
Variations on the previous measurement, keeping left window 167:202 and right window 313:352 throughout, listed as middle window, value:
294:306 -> 2.6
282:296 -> 5.6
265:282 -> 1.9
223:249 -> -4.6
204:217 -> 2.4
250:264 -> -1.0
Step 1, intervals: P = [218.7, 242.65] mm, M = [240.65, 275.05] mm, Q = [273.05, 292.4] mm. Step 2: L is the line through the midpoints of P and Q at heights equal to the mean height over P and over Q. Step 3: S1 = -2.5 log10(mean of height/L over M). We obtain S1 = -0.20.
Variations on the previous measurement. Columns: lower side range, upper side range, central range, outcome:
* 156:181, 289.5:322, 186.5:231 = 0.08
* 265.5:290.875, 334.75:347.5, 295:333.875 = -0.04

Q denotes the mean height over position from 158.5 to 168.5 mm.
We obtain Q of 71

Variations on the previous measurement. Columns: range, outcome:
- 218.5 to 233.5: 79.5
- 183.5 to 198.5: 66.8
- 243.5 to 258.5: 79.3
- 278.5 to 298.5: 45.2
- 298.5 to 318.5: 69.5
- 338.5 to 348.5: 70.9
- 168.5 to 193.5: 73.7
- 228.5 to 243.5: 84.9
